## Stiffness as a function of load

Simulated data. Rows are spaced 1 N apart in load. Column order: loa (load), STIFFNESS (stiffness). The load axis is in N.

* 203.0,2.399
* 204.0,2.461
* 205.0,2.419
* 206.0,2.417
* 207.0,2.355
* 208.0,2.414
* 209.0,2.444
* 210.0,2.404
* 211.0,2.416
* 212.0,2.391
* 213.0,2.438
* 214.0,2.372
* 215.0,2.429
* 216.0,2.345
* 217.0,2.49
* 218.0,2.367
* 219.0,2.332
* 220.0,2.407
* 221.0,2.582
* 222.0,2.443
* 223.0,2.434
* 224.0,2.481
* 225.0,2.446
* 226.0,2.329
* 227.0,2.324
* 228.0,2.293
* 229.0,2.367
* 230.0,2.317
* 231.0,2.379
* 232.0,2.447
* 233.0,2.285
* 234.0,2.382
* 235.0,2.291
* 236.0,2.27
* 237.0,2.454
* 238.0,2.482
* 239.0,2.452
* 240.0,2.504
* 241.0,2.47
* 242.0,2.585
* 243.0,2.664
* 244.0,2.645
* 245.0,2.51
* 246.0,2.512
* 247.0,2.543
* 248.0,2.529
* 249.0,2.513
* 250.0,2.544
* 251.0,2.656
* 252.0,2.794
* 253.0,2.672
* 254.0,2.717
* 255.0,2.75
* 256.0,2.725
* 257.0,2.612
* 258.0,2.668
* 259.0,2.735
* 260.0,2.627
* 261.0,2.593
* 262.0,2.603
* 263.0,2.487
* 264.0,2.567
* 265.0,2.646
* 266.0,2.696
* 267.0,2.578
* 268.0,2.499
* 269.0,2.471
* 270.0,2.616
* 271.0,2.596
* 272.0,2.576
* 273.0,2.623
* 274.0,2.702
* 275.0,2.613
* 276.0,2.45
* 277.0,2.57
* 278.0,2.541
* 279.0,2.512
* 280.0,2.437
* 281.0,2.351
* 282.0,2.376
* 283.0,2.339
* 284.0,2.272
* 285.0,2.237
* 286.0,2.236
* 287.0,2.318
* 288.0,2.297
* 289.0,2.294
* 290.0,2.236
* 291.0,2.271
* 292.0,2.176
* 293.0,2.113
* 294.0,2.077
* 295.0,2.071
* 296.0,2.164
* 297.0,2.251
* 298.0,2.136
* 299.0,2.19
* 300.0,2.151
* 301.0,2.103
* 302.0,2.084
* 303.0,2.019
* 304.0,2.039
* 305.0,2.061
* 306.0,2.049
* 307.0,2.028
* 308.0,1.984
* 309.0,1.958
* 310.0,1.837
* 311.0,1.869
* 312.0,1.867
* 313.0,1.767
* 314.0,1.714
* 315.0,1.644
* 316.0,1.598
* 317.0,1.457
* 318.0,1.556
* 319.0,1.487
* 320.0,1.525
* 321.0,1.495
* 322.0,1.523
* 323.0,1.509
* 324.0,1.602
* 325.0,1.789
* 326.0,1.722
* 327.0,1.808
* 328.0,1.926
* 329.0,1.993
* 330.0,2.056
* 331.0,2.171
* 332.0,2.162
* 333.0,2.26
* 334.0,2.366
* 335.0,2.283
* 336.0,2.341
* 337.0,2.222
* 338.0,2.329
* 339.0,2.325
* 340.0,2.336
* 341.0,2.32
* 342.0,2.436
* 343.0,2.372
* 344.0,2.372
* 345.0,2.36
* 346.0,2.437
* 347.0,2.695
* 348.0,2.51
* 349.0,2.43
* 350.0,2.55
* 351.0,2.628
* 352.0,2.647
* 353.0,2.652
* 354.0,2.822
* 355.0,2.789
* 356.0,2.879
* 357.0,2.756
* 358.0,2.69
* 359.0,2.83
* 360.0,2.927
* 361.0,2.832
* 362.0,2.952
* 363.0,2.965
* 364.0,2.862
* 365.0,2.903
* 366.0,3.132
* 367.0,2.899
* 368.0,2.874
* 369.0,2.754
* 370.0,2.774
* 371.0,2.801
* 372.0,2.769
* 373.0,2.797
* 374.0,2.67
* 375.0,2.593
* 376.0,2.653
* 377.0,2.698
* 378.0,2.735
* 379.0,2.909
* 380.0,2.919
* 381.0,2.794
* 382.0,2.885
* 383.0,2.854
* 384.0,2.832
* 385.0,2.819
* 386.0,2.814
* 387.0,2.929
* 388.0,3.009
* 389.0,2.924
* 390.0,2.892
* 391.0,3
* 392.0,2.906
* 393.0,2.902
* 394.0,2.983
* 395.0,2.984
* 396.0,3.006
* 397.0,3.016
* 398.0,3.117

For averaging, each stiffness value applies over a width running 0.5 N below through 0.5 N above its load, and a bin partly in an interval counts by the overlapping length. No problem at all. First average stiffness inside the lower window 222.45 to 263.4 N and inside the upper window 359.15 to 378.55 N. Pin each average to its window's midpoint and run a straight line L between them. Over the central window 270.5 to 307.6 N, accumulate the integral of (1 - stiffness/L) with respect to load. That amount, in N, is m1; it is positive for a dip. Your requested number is 4.80 N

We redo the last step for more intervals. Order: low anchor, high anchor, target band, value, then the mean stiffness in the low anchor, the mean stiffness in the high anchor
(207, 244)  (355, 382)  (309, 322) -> 4.93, 2.42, 2.82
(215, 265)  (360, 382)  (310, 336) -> 8.57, 2.5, 2.83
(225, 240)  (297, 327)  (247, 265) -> -3.46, 2.37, 1.83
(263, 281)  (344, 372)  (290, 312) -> 4.59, 2.56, 2.75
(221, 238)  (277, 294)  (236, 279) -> -4.37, 2.38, 2.31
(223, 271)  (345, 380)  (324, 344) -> 4.00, 2.53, 2.76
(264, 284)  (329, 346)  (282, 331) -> 9.13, 2.53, 2.29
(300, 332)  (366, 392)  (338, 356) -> -1.50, 1.82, 2.83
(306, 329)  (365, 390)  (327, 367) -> -4.37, 1.73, 2.83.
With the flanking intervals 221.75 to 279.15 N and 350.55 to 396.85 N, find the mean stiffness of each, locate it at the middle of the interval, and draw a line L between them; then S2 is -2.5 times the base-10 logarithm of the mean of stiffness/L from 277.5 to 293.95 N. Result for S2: 0.14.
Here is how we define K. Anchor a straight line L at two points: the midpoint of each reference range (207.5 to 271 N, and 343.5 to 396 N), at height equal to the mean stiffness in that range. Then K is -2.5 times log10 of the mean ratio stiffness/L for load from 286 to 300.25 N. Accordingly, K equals 0.19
